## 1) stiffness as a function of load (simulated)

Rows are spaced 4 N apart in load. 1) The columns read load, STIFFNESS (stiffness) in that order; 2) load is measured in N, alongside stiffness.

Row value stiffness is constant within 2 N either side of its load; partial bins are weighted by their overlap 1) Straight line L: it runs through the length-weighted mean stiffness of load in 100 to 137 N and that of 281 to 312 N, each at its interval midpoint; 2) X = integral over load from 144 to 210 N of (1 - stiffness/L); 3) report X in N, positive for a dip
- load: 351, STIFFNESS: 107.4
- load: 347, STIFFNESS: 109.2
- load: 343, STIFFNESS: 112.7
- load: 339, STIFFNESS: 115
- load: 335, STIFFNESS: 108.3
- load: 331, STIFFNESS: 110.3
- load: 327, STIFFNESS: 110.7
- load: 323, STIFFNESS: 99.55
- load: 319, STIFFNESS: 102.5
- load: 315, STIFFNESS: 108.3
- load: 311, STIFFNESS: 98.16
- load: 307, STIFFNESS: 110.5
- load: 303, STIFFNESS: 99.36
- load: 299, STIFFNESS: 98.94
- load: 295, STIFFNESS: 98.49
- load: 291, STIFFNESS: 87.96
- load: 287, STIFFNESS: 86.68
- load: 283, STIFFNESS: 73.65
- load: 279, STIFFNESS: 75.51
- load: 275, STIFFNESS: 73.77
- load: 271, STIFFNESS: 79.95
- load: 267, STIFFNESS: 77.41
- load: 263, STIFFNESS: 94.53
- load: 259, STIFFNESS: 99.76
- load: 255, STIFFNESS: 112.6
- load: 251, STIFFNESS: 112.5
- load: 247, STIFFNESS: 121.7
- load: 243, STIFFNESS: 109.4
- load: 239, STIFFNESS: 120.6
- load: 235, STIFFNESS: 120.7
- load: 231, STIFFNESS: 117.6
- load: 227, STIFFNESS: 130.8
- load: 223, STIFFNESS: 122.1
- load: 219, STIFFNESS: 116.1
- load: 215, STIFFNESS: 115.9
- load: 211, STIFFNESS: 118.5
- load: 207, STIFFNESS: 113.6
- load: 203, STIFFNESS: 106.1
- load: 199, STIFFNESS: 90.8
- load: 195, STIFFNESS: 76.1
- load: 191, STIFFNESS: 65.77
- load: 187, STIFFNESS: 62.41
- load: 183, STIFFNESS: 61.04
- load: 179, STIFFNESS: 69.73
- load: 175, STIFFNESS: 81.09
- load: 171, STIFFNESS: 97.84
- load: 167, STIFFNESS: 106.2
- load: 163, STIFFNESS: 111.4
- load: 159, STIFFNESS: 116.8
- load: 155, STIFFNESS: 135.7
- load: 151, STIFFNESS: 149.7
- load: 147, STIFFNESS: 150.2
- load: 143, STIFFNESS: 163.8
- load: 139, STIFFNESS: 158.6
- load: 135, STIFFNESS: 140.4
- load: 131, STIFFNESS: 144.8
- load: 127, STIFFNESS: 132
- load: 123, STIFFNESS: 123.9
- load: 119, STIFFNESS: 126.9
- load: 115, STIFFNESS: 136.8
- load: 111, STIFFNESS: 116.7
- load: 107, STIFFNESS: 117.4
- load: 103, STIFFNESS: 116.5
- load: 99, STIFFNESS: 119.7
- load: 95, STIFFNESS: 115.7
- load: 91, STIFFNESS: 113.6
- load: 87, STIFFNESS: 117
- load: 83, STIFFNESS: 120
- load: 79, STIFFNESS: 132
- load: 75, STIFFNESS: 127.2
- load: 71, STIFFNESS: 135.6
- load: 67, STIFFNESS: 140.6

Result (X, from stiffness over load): 9.3 N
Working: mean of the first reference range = 128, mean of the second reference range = 94.1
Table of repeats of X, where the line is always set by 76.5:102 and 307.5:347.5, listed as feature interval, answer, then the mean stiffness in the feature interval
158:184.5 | 5.48 N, 91.7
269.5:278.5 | 2.76 N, 76.5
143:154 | -3.25 N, 151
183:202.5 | 6.72 N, 75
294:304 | 0.92 N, 98.9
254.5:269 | 2.16 N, 94.4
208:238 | -1.91 N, 120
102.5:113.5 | 0.08 N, 118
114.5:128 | -1.25 N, 129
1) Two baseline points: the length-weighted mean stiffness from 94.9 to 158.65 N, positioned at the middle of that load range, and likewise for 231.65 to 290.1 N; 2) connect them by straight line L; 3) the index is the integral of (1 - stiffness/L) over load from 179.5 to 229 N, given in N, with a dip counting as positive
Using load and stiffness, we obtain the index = 6.4 N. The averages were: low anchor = 134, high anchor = 97.4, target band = 97.4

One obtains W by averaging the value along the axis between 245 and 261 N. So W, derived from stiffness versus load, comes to 112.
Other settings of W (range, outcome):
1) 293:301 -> 98.7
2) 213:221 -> 116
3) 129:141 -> 148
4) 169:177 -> 89.5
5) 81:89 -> 118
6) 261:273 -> 84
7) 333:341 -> 112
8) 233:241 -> 121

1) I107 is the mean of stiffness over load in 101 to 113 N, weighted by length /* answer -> 117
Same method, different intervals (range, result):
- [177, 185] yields 65.4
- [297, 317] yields 103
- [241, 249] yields 116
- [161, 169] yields 109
